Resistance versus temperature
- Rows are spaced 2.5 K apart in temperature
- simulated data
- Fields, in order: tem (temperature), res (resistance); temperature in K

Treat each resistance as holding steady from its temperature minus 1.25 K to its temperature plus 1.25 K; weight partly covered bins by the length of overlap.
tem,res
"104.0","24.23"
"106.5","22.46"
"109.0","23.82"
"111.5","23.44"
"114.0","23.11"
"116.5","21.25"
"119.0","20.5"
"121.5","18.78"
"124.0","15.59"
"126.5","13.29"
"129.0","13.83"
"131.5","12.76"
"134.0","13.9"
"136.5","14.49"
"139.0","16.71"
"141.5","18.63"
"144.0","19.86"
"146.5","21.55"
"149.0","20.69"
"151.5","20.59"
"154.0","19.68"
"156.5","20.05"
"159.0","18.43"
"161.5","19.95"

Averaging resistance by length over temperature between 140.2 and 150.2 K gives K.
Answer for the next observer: 20.2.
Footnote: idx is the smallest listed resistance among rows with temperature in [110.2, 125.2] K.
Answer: 15.59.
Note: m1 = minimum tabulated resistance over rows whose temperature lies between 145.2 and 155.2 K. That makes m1 19.68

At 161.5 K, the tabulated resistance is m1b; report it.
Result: 19.95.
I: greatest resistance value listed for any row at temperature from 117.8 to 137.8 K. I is 20.5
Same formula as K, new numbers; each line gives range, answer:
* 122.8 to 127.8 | 14.4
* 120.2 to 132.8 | 14.9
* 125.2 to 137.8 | 13.7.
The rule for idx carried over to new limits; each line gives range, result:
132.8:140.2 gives 13.9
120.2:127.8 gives 13.29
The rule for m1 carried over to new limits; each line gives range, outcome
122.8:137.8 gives 12.76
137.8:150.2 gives 16.71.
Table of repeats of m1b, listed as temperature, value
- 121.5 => 18.78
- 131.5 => 12.76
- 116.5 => 21.25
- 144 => 19.86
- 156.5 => 20.05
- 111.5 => 23.44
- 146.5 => 21.55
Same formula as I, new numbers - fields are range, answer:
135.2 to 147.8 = 21.55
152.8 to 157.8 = 20.05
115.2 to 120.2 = 21.25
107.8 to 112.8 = 23.82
